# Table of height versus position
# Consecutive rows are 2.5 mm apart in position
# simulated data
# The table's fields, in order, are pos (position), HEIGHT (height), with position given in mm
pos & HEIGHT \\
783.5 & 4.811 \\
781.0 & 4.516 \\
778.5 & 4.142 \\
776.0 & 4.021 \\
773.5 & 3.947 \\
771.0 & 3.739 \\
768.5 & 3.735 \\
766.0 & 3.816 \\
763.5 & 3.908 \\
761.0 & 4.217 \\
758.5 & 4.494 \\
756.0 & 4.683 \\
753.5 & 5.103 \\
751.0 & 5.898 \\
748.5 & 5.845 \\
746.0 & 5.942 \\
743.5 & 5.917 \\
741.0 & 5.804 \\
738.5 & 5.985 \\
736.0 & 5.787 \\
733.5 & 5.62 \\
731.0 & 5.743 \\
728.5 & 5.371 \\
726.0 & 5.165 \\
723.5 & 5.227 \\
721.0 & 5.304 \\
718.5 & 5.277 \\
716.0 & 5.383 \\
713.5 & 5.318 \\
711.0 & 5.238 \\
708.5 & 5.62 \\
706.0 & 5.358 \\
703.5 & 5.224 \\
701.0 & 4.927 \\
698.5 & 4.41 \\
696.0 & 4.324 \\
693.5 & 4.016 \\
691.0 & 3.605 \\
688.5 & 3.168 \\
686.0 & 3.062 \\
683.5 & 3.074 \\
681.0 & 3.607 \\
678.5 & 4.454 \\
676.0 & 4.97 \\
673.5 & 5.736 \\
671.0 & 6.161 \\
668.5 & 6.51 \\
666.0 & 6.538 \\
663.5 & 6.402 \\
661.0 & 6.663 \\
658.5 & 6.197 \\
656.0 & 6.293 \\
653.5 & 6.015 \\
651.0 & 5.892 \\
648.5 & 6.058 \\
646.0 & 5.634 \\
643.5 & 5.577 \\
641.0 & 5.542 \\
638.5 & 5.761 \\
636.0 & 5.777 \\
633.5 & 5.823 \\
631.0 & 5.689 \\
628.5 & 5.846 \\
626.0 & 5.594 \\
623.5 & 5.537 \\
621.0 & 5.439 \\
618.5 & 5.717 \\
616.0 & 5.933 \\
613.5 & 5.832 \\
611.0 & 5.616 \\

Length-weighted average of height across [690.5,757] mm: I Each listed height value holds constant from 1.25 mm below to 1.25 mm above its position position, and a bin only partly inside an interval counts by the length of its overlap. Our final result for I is 5.28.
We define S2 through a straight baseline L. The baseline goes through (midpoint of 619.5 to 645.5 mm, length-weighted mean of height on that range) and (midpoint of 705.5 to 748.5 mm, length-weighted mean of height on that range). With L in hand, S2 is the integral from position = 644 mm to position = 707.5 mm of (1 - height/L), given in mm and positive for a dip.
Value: 5.3 mm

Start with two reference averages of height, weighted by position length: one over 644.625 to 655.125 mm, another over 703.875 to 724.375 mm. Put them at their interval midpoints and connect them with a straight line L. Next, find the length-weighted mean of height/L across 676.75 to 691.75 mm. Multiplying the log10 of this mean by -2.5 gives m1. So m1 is 0.50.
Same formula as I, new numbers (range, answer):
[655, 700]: 4.95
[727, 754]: 5.74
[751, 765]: 4.6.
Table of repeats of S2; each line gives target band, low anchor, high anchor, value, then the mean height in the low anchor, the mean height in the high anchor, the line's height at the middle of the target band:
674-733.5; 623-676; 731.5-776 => 7.5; 5.95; 4.95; 5.43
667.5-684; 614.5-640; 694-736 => 1.4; 5.71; 5.21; 5.44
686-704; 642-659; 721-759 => 5.1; 5.94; 5.52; 5.73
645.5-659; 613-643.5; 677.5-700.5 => -3.0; 5.7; 3.78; 4.94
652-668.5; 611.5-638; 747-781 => -3.0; 5.72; 4.44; 5.39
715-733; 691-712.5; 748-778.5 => -2.7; 4.82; 4.4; 4.67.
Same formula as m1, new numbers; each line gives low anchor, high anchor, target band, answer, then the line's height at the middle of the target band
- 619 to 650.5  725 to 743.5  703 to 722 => 0.064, 5.67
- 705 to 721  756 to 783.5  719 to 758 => -0.157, 4.8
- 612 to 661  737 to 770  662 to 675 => -0.119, 5.6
